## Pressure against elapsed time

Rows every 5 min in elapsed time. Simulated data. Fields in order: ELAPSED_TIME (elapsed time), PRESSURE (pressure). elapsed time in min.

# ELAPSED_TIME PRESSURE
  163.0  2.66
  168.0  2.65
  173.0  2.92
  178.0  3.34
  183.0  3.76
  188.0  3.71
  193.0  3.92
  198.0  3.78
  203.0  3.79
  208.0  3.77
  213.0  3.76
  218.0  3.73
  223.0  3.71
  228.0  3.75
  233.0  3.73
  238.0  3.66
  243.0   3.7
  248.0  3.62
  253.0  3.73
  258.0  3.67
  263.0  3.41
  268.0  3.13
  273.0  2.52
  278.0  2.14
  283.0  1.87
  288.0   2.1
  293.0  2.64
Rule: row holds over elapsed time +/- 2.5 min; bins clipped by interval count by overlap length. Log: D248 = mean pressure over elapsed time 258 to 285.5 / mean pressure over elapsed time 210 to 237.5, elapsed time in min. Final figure 0.73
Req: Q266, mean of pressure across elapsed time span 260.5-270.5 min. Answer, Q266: 3.27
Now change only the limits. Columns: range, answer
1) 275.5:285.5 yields 2.01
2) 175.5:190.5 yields 3.6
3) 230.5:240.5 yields 3.7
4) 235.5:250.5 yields 3.66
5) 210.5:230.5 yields 3.74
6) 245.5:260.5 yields 3.67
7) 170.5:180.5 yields 3.13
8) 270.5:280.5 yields 2.33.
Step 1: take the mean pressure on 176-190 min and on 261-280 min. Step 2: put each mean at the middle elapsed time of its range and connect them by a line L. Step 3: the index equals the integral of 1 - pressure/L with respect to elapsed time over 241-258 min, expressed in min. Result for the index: -3.9 min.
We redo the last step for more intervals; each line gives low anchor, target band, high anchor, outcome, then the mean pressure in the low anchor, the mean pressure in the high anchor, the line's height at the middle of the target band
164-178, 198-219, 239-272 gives -4.11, 2.87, 3.5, 3.15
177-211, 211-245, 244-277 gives -1.94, 3.74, 3.31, 3.52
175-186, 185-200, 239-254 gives -1.04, 3.53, 3.68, 3.56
